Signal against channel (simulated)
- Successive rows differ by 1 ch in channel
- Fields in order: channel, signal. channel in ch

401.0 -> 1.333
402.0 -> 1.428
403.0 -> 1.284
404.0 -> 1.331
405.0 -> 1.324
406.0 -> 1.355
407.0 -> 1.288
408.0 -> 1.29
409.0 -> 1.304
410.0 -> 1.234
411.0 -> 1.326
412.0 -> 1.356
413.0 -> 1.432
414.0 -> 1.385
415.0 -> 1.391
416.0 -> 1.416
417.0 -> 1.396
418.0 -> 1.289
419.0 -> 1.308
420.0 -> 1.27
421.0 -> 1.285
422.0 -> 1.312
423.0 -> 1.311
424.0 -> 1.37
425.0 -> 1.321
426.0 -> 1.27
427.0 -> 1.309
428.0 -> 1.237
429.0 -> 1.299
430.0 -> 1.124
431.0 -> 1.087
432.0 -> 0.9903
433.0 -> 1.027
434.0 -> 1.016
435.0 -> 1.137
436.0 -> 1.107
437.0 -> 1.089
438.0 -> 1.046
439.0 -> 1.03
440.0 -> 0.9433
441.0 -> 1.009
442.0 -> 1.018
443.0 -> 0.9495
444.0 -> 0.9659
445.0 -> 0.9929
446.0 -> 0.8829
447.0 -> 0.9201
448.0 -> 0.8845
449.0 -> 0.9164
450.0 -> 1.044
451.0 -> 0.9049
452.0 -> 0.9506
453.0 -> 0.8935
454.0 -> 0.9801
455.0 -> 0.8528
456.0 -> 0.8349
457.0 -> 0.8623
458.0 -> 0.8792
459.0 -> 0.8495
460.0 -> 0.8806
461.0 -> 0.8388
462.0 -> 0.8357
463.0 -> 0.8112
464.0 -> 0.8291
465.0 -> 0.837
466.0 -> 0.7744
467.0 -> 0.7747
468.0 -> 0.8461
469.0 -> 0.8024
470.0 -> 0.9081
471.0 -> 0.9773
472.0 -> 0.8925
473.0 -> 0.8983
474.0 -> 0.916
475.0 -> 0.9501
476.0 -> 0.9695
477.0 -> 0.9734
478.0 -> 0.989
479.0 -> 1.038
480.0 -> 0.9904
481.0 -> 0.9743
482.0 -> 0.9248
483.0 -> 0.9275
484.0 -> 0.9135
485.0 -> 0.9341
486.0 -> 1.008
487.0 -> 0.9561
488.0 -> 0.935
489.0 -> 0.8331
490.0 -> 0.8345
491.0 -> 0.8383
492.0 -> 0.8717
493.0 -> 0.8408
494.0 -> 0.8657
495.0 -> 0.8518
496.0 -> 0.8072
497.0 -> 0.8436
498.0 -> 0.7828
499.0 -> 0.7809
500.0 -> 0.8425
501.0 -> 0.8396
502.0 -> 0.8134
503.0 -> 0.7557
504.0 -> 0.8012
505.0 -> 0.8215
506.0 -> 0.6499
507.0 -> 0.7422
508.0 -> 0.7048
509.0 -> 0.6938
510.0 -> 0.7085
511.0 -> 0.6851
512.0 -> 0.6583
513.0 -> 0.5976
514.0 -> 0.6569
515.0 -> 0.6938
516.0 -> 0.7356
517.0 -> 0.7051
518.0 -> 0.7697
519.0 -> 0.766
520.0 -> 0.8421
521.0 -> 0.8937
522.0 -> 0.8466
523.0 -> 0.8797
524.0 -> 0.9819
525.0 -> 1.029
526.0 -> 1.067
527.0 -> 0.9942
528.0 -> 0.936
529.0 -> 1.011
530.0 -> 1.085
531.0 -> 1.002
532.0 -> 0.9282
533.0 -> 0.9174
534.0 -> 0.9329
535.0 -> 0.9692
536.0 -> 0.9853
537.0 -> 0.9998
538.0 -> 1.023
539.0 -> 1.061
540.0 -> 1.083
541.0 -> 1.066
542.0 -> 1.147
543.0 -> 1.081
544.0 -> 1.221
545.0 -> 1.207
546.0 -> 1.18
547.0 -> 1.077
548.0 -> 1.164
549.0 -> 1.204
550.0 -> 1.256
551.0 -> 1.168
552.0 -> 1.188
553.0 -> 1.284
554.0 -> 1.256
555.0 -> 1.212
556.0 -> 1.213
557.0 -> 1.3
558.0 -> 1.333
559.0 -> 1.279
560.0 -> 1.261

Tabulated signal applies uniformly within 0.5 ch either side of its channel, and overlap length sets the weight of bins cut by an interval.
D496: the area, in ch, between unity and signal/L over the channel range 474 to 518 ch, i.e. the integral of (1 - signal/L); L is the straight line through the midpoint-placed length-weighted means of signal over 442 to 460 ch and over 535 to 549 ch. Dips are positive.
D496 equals 7.54 ch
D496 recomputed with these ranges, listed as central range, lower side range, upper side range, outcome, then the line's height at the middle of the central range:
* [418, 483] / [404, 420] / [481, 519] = 5.9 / 1.1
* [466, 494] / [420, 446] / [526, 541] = 4.1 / 1.07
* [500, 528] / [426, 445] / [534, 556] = 8.1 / 1.12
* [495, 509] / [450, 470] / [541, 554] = 3.2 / 1.01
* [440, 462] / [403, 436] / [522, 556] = 5.5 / 1.22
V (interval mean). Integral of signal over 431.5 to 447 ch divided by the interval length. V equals 1.01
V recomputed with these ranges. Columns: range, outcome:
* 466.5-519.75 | 0.836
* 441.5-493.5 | 0.906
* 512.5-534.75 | 0.877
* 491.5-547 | 0.886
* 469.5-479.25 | 0.949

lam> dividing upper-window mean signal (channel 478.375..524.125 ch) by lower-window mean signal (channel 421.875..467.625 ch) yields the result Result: 0.8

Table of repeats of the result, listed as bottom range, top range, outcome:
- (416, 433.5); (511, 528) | 0.65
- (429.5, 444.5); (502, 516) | 0.69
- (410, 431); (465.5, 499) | 0.68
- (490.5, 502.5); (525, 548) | 1.26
